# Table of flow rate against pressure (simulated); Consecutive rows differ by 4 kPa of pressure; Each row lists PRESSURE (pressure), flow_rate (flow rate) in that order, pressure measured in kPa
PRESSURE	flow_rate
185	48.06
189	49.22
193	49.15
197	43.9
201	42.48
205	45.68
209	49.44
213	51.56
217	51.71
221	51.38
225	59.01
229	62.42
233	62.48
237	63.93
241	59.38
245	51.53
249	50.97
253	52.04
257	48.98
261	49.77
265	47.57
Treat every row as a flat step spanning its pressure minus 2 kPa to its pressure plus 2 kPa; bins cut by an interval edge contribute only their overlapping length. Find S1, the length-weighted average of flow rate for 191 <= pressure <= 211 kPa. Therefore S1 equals 46.1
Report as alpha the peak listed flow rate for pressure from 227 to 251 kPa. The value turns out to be 63.93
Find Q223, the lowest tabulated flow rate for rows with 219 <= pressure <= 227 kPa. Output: 51.38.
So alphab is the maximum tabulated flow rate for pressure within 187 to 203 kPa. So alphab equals 49.22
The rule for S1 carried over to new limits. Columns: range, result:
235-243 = 61.7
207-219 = 50.9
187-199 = 47.4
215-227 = 54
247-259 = 50.7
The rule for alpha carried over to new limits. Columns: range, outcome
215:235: 62.48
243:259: 52.04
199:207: 45.68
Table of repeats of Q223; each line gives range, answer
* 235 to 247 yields 51.53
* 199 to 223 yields 42.48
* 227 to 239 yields 62.42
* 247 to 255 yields 50.97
